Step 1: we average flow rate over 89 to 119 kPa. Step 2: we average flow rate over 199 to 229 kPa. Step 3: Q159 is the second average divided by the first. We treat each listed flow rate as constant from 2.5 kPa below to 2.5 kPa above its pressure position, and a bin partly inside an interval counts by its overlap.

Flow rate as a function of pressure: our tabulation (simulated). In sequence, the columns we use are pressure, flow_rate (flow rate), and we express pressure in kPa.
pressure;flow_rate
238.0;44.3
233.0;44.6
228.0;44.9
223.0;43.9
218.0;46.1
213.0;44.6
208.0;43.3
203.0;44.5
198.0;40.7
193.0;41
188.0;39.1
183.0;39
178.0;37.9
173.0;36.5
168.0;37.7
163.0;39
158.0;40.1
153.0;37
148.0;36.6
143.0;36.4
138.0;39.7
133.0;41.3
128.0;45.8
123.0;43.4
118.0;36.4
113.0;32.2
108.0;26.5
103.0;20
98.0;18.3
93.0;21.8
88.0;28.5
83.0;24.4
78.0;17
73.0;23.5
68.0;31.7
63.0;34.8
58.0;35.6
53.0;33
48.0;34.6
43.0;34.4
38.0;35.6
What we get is 1.74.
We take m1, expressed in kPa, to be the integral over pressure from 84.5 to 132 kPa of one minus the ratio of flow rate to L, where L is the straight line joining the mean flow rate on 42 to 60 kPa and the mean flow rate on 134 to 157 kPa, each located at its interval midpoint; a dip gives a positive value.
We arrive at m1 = 7.9 kPa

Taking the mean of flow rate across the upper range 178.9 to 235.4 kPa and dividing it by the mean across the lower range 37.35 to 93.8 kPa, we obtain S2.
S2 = 1.4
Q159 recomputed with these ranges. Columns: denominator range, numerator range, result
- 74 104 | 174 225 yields 1.92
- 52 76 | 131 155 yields 1.22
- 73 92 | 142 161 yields 1.62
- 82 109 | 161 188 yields 1.66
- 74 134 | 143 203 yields 1.33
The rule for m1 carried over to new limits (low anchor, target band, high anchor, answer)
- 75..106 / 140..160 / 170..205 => -2.9 kPa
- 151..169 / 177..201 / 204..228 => 1.1 kPa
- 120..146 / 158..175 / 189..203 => 1.3 kPa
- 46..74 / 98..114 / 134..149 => 5.1 kPa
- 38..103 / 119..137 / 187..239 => -4.4 kPa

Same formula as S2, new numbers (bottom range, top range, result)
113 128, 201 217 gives 1.12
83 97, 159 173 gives 1.57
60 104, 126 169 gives 1.59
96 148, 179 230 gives 1.24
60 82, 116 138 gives 1.55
